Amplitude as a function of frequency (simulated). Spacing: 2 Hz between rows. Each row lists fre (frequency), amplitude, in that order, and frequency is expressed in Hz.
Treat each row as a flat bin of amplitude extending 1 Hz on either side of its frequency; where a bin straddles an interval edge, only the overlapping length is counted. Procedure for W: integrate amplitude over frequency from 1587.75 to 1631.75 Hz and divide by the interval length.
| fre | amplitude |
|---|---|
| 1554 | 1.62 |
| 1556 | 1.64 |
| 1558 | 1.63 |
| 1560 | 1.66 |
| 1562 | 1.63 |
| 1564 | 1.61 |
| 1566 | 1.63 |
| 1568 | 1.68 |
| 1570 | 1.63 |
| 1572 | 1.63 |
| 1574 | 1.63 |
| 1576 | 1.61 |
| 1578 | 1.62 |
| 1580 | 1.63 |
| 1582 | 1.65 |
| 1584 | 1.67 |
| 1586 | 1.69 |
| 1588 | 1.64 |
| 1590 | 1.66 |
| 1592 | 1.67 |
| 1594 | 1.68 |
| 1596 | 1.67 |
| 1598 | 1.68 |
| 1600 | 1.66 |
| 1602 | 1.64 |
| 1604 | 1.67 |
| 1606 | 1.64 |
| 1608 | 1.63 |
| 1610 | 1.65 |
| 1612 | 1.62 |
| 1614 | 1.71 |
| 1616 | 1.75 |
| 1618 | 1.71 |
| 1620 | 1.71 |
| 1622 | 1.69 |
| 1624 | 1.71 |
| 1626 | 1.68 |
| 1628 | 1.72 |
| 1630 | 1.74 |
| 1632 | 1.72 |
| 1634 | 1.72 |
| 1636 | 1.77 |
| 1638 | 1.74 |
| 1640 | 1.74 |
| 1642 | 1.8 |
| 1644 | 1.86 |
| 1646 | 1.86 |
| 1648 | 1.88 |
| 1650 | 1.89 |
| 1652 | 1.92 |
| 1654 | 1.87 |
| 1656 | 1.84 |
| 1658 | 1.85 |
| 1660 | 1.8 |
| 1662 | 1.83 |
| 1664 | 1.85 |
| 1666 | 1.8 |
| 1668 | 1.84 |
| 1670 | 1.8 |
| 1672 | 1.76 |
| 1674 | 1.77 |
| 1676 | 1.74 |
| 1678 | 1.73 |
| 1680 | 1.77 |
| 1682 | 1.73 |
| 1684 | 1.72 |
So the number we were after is 1.68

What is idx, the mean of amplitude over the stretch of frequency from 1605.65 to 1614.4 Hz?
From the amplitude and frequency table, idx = 1.65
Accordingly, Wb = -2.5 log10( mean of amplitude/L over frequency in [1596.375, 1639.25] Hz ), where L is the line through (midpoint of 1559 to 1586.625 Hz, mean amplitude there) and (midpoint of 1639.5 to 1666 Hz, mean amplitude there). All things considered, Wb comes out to 0.04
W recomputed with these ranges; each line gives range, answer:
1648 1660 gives 1.87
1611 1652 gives 1.76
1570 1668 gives 1.73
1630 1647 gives 1.77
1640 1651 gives 1.85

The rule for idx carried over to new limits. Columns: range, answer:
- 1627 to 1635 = 1.72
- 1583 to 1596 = 1.67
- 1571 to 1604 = 1.65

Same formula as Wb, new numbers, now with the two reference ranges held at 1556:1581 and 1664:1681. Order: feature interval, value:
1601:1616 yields 0.02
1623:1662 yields -0.04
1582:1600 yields 0.00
